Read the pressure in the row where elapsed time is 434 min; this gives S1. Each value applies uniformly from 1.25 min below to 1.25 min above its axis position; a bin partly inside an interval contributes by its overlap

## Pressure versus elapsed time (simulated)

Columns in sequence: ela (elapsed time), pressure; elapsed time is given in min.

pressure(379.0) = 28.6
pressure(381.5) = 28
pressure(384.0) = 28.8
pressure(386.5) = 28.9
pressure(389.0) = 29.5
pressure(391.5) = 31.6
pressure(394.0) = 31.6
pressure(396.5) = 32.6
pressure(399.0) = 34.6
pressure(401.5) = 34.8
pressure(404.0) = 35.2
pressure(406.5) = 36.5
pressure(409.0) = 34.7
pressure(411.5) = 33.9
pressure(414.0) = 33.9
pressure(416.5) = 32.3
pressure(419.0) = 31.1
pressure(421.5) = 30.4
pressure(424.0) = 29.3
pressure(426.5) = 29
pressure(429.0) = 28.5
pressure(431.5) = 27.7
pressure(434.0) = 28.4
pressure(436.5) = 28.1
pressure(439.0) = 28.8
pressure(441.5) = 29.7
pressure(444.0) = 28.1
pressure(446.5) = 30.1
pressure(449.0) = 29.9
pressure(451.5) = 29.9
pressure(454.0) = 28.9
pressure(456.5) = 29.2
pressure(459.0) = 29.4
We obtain 28.4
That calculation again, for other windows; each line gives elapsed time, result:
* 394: 31.6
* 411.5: 33.9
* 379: 28.6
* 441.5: 29.7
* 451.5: 29.9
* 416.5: 32.3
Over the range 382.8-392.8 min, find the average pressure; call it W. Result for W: 29.7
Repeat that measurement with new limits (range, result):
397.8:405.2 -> 34.9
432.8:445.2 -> 28.6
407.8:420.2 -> 33.2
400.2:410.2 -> 35.3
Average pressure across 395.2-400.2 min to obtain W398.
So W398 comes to 33.6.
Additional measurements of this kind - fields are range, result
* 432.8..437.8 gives 28.3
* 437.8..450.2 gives 29.3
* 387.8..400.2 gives 32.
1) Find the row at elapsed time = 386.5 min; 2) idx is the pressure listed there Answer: 28.9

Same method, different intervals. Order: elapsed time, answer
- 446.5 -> 30.1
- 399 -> 34.6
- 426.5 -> 29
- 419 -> 31.1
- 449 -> 29.9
